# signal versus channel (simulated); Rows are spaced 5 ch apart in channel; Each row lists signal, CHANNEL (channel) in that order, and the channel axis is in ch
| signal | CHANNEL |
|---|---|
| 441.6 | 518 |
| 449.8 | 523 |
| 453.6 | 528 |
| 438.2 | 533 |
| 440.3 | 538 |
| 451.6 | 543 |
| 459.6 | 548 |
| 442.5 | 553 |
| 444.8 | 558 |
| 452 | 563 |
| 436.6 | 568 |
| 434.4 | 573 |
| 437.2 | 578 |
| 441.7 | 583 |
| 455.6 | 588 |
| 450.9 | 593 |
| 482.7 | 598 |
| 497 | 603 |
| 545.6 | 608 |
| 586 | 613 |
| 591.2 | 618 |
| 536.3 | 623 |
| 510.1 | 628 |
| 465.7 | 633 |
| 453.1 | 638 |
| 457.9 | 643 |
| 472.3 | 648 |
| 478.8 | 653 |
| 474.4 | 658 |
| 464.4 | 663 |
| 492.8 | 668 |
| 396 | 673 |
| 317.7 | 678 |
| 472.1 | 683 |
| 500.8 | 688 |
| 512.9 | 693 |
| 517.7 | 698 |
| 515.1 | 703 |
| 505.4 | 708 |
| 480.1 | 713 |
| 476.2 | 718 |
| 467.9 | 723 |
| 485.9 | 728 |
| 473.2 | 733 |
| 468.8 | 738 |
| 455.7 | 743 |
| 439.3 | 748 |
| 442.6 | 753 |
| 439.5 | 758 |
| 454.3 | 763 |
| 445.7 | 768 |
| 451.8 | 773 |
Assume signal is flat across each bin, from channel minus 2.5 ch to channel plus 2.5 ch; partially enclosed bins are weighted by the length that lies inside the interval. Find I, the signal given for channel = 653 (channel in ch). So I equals 478.8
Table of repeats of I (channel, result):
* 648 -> 472.3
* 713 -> 480.1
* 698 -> 517.7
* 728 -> 485.9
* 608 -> 545.6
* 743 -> 455.7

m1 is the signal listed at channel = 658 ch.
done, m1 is 474.4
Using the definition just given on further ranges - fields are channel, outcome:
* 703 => 515.1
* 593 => 450.9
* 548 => 459.6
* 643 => 457.9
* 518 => 441.6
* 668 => 492.8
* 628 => 510.1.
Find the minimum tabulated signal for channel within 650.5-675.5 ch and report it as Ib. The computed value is 396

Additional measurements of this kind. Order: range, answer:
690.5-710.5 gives 505.4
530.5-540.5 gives 438.2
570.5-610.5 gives 434.4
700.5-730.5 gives 467.9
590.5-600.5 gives 450.9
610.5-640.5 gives 453.1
